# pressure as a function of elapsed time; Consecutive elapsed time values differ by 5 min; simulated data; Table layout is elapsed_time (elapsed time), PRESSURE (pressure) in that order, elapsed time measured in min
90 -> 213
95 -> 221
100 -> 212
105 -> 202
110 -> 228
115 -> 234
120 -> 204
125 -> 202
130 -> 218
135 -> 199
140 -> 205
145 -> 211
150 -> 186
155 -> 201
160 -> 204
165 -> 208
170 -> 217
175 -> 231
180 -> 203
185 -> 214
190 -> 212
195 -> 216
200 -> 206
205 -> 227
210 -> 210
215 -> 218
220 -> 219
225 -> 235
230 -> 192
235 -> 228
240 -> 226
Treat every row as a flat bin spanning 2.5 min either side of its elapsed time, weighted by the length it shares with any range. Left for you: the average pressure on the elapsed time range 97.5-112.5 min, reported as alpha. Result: 214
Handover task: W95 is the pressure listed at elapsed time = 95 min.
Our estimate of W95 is 221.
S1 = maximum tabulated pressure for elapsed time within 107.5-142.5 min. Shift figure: 234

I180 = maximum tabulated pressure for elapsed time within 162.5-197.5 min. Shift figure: 231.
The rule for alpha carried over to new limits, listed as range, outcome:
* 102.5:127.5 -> 214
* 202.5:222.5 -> 218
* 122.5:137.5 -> 206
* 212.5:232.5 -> 216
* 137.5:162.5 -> 201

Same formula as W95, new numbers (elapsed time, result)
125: 202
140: 205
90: 213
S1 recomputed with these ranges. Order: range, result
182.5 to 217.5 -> 227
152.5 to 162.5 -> 204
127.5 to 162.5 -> 218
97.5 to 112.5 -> 228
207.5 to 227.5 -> 235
